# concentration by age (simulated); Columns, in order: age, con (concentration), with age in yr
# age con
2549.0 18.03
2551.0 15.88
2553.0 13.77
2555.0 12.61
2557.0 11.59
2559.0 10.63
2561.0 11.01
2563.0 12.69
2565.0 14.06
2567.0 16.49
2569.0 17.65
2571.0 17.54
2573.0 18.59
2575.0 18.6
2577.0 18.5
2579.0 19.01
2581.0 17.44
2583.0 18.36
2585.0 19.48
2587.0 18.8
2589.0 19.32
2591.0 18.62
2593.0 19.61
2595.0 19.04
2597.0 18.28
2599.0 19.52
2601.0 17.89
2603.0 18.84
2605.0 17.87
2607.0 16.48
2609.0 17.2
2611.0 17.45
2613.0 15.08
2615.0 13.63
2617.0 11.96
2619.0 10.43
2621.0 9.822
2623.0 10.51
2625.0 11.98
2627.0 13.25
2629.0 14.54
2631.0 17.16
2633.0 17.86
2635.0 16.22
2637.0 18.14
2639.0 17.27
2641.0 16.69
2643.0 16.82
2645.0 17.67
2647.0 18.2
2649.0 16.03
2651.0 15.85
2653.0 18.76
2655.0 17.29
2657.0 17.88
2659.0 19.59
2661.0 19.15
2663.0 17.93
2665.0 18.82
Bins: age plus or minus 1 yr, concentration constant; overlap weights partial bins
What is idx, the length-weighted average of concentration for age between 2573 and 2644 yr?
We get 16.6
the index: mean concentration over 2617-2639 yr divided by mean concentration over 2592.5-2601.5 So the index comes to 0.7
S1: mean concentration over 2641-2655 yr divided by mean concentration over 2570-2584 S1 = 0.94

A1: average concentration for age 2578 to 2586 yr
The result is 18.6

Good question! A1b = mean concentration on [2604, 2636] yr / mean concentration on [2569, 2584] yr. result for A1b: 0.79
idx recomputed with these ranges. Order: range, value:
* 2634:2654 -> 17.2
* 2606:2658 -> 15.5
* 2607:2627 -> 13.3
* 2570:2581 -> 18.4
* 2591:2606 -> 18.7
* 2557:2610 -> 17.3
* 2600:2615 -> 17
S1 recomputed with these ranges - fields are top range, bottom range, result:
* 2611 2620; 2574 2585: 0.72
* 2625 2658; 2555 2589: 1.03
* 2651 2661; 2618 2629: 1.58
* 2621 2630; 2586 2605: 0.65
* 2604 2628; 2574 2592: 0.74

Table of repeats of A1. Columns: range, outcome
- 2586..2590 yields 19.1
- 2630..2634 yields 17.5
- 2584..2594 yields 19.2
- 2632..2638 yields 17.4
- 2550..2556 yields 14.1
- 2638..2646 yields 17.1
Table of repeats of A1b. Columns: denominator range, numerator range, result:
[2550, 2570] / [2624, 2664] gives 1.24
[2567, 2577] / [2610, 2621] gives 0.74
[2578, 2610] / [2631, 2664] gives 0.95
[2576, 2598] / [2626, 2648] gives 0.89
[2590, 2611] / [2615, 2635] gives 0.72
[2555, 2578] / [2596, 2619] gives 1.09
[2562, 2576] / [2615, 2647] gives 0.89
